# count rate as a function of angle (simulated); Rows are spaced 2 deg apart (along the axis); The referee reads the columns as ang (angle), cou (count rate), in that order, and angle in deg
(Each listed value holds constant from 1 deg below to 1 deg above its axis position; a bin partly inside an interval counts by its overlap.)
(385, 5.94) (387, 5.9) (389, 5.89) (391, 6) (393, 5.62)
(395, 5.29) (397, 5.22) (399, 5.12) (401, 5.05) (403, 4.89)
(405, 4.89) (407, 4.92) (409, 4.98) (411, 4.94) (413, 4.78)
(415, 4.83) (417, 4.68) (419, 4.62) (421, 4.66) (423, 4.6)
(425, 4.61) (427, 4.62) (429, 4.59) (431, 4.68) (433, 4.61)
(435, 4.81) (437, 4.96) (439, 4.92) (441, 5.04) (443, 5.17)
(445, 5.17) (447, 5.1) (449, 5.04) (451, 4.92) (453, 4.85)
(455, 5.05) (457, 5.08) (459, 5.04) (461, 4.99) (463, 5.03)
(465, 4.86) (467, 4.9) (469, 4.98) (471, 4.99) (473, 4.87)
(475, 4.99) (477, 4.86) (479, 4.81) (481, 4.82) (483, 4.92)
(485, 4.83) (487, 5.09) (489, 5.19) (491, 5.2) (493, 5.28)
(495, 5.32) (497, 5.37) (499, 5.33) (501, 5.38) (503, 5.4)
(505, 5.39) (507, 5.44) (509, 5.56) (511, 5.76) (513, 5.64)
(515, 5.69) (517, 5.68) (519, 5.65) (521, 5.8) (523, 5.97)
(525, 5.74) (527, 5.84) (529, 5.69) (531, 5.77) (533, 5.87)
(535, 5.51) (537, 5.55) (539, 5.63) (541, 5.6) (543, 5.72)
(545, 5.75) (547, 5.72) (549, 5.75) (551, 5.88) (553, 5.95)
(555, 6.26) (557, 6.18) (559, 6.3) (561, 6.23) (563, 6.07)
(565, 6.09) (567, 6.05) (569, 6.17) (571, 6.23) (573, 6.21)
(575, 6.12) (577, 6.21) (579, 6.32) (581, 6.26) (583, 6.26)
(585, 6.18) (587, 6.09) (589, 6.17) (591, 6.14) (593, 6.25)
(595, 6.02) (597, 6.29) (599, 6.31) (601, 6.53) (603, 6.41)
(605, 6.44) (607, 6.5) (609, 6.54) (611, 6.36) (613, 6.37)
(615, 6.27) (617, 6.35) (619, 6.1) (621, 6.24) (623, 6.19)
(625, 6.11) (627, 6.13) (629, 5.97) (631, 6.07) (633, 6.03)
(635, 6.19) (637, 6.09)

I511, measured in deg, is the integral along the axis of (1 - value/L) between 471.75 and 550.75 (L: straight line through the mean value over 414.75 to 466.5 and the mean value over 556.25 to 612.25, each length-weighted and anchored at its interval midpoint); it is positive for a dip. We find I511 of 1.44 deg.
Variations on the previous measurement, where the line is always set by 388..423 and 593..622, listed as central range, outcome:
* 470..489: 2.09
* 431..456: 1.64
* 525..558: 0.73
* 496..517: 0.73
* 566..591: -0.14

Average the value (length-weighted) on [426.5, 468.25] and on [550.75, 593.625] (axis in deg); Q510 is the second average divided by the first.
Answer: 1.25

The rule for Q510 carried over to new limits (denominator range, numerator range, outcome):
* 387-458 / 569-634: 1.25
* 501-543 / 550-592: 1.09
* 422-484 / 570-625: 1.28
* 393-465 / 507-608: 1.22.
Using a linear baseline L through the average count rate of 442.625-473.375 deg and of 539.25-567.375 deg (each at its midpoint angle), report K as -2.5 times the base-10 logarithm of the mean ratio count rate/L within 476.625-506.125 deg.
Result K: 0.04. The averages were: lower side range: 5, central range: 5.15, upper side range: 5.96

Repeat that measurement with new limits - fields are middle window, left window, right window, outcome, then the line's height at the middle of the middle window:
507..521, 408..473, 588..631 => -0.034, 5.48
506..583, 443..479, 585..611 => -0.020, 5.79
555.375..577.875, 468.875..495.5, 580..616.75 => -0.040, 5.95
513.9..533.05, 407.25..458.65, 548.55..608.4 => -0.013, 5.69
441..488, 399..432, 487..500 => 0.024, 5.09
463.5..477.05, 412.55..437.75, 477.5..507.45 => 0.019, 5.02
